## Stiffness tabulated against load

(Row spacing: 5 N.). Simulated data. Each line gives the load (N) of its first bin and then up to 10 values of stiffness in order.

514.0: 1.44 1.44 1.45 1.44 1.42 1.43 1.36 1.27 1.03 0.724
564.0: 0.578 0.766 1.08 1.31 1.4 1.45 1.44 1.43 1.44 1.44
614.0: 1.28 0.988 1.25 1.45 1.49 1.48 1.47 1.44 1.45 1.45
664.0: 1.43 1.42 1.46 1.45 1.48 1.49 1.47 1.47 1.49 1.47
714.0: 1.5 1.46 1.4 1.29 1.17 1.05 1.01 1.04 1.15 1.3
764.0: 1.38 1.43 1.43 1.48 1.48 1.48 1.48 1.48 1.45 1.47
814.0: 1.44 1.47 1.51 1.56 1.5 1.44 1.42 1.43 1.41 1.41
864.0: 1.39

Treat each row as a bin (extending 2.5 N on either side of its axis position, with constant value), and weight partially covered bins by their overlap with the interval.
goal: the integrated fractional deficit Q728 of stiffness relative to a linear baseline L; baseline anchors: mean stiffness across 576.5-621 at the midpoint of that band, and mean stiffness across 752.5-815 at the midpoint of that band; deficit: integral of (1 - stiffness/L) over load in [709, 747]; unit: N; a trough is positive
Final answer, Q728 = 3.4 N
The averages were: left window 1.36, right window 1.42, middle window 1.28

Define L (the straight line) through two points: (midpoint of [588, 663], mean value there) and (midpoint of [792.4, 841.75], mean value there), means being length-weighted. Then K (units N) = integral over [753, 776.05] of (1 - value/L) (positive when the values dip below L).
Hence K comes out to 1.7 N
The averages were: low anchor 1.4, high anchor 1.48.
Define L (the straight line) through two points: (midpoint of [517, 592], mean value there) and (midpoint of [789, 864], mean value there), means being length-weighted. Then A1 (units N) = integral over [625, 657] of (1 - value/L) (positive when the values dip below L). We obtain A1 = -4.06 N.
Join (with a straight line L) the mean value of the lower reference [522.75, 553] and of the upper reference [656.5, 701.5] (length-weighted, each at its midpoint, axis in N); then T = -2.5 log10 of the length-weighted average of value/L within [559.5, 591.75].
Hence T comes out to 0.28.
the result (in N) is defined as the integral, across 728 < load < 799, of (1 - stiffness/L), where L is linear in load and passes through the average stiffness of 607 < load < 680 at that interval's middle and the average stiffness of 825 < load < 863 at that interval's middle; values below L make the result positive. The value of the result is 6.2 N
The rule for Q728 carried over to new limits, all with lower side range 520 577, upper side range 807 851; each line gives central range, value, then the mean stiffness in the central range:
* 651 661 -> -1.38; 1.45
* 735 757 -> 4.82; 1.08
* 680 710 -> -3.63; 1.48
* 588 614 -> -4.60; 1.42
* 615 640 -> -1.57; 1.32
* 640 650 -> -1.59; 1.46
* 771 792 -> -0.74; 1.47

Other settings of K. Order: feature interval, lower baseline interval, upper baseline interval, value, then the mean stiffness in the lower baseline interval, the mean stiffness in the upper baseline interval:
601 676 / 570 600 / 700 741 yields -3.36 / 1.32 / 1.36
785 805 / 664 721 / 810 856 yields -0.12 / 1.47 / 1.47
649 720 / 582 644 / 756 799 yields -3.00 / 1.38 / 1.43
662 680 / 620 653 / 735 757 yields -1.86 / 1.41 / 1.08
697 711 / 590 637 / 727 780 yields -2.11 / 1.36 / 1.24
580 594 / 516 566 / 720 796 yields -1.97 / 1.22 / 1.31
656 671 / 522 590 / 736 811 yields -2.06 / 1.19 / 1.34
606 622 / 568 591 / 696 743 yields 0.17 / 1.22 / 1.36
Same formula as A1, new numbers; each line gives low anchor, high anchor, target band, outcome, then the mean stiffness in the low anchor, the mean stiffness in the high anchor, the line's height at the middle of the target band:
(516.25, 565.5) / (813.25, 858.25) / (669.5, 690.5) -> -2.0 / 1.23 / 1.46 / 1.34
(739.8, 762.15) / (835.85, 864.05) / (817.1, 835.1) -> -2.2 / 1.13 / 1.42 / 1.35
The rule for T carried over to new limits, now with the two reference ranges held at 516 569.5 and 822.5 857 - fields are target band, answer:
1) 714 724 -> -0.08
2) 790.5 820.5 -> -0.02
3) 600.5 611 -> -0.15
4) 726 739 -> 0.14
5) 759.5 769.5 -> 0.01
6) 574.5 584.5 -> -0.06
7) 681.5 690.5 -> -0.12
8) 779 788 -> -0.05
